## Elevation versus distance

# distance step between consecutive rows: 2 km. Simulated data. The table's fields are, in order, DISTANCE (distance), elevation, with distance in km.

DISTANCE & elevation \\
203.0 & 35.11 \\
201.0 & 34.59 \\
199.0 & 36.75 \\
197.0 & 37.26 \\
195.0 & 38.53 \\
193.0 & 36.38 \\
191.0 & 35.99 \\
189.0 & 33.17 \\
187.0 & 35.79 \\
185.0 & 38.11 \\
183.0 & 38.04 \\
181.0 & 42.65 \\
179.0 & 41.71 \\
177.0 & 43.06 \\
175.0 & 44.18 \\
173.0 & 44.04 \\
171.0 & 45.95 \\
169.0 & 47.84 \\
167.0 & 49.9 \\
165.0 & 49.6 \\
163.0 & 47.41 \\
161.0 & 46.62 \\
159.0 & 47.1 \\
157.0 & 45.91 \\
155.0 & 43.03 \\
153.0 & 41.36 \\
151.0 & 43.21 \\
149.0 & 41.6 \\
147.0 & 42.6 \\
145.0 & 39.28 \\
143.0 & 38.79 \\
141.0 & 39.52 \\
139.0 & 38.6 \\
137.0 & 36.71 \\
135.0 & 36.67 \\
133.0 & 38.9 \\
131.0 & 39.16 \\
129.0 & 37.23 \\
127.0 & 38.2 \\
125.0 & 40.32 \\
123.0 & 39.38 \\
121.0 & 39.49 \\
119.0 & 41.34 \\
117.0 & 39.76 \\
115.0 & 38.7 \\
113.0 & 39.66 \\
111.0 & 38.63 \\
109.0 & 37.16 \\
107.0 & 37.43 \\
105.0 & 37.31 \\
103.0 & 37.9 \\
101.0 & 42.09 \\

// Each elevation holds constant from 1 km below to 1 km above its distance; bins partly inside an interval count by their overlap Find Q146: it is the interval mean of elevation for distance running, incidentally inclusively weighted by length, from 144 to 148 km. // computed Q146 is 40.9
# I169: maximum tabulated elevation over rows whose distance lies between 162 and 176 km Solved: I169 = 49.9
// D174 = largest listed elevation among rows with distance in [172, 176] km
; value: 44.18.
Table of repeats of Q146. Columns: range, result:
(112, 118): 39.4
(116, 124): 40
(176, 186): 40.7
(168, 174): 45.9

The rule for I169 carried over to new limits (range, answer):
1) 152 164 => 47.41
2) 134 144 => 39.52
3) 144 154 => 43.21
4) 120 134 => 40.32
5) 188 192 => 35.99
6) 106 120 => 41.34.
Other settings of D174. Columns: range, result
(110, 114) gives 39.66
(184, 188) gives 38.11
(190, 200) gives 38.53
